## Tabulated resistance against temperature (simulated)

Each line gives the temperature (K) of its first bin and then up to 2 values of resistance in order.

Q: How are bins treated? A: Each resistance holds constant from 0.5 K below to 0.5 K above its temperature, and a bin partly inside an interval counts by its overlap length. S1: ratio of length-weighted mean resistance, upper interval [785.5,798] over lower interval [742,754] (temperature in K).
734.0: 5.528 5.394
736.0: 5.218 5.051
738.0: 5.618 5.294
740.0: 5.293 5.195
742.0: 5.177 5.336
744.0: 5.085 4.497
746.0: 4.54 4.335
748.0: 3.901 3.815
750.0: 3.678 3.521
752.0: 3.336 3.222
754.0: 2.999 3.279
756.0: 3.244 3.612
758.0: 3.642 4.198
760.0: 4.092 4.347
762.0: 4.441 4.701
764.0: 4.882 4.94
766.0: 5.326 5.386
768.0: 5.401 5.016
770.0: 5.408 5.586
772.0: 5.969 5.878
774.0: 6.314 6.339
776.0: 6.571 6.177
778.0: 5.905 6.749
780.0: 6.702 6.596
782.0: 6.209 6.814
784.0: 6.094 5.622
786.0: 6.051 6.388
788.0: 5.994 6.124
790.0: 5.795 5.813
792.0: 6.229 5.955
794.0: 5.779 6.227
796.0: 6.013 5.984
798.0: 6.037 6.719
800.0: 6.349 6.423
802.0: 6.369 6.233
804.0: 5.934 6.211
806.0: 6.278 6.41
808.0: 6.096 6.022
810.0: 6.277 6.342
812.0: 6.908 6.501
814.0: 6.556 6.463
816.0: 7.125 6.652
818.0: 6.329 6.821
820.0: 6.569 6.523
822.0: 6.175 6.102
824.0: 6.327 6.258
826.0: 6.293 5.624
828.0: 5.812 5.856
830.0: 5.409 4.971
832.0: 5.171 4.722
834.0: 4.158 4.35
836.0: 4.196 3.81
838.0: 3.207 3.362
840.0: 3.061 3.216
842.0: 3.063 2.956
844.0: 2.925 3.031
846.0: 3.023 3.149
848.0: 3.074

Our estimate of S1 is 1.47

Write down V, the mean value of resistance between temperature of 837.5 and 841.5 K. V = 3.21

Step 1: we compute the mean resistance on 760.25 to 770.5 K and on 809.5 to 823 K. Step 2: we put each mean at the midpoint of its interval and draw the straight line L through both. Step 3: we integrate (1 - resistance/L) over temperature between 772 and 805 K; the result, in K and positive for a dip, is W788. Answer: -3.1 K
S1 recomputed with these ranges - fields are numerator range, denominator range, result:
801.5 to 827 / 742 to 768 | 1.51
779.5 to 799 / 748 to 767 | 1.54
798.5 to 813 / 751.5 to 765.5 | 1.61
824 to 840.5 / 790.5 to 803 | 0.78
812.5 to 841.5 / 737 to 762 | 1.28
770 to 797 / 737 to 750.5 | 1.29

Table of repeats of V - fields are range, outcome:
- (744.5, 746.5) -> 4.52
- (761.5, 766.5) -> 4.86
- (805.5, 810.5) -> 6.22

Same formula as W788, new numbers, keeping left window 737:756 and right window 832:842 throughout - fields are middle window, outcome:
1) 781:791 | -4.9 K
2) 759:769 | -1.4 K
